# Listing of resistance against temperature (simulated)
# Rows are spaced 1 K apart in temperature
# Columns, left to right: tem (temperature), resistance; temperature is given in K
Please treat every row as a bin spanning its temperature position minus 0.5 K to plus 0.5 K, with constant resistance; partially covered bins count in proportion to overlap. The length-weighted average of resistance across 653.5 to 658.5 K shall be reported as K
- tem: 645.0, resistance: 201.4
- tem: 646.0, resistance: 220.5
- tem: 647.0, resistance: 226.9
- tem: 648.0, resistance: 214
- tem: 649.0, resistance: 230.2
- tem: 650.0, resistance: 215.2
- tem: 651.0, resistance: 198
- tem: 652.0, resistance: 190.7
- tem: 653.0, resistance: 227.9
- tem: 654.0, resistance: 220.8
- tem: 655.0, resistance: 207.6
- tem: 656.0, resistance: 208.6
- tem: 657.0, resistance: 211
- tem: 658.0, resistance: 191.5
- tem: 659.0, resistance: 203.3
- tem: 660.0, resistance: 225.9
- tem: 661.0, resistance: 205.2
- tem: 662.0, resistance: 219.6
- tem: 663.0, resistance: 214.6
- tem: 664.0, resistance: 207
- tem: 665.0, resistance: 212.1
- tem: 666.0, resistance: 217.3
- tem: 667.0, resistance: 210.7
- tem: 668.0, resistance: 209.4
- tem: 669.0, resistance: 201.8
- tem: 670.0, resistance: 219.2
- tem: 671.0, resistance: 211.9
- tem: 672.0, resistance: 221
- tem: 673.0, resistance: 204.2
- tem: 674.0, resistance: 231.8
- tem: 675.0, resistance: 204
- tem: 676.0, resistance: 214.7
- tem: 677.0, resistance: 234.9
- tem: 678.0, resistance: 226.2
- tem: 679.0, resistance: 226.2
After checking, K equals 208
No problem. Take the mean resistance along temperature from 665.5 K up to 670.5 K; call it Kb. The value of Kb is 212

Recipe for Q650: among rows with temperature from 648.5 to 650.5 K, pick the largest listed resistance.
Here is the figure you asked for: 230.2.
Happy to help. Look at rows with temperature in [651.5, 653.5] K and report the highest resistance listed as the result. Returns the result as 227.9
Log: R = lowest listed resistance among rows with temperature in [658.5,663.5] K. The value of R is 203.3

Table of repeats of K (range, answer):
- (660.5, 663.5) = 213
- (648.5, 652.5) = 209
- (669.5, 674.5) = 218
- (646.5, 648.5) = 220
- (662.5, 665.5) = 211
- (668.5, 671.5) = 211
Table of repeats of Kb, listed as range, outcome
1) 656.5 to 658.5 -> 201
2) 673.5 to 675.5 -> 218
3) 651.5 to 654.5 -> 213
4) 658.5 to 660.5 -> 215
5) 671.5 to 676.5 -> 215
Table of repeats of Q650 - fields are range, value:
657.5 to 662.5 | 225.9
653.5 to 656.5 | 220.8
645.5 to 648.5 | 226.9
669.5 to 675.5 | 231.8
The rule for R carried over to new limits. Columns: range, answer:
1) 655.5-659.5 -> 191.5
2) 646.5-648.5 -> 214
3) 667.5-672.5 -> 201.8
